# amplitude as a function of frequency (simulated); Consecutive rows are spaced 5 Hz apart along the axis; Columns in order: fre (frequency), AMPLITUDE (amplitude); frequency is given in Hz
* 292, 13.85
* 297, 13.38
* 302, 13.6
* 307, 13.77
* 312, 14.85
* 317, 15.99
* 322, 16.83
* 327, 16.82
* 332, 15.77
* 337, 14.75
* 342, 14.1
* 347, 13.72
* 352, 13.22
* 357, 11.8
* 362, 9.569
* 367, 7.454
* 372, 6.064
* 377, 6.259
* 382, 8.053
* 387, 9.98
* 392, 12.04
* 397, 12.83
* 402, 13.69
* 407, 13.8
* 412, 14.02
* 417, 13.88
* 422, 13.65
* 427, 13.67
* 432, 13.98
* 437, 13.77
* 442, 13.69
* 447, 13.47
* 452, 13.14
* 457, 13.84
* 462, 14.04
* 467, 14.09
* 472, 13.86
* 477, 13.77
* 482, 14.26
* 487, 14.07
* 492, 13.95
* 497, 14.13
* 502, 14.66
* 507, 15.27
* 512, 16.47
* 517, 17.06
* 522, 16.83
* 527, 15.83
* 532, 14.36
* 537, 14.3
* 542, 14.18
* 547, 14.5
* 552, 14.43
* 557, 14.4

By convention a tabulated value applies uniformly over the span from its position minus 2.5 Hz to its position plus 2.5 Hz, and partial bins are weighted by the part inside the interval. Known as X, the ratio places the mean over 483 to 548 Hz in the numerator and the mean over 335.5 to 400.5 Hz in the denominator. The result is 1.4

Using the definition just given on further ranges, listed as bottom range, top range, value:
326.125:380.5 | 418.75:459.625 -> 1.18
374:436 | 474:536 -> 1.24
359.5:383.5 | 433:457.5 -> 1.82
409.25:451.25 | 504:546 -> 1.13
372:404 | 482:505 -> 1.41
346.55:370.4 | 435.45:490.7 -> 1.29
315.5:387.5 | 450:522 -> 1.21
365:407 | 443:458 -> 1.37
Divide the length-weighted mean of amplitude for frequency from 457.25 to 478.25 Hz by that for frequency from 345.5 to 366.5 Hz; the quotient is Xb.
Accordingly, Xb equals 1.2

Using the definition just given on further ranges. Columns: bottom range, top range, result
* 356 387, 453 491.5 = 1.71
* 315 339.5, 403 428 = 0.86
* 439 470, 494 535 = 1.13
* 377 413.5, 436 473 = 1.18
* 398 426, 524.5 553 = 1.06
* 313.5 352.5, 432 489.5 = 0.91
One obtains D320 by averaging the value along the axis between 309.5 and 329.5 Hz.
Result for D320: 16.1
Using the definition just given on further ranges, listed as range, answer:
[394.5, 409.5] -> 13.4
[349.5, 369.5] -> 10.5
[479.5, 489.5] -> 14.2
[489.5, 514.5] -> 14.9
